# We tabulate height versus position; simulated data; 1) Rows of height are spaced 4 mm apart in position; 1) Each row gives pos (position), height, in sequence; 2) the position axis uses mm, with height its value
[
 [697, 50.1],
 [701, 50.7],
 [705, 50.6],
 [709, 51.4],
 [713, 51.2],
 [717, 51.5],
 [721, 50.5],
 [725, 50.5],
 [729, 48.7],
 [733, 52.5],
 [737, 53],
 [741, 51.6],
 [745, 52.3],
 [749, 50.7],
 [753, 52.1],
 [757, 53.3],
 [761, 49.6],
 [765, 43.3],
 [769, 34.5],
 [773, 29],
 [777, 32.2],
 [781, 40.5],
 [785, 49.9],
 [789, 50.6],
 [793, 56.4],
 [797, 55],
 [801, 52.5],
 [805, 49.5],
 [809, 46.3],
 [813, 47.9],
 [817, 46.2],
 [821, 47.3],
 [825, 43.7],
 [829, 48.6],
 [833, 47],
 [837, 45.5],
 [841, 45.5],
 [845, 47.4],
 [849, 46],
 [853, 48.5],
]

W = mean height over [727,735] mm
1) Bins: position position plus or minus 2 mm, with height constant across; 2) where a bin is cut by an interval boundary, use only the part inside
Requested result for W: 50.6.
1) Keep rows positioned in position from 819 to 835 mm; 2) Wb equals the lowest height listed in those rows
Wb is 43.7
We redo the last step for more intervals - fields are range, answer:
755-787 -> 29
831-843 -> 45.5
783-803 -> 49.9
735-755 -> 50.7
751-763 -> 49.6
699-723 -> 50.5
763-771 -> 34.5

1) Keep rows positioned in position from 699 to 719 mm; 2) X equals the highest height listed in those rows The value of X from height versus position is 51.5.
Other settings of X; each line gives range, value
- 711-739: 53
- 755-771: 53.3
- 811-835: 48.6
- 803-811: 49.5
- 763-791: 50.6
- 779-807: 56.4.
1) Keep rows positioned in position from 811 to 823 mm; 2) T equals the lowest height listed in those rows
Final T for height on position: 46.2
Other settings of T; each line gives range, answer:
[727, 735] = 48.7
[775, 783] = 32.2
